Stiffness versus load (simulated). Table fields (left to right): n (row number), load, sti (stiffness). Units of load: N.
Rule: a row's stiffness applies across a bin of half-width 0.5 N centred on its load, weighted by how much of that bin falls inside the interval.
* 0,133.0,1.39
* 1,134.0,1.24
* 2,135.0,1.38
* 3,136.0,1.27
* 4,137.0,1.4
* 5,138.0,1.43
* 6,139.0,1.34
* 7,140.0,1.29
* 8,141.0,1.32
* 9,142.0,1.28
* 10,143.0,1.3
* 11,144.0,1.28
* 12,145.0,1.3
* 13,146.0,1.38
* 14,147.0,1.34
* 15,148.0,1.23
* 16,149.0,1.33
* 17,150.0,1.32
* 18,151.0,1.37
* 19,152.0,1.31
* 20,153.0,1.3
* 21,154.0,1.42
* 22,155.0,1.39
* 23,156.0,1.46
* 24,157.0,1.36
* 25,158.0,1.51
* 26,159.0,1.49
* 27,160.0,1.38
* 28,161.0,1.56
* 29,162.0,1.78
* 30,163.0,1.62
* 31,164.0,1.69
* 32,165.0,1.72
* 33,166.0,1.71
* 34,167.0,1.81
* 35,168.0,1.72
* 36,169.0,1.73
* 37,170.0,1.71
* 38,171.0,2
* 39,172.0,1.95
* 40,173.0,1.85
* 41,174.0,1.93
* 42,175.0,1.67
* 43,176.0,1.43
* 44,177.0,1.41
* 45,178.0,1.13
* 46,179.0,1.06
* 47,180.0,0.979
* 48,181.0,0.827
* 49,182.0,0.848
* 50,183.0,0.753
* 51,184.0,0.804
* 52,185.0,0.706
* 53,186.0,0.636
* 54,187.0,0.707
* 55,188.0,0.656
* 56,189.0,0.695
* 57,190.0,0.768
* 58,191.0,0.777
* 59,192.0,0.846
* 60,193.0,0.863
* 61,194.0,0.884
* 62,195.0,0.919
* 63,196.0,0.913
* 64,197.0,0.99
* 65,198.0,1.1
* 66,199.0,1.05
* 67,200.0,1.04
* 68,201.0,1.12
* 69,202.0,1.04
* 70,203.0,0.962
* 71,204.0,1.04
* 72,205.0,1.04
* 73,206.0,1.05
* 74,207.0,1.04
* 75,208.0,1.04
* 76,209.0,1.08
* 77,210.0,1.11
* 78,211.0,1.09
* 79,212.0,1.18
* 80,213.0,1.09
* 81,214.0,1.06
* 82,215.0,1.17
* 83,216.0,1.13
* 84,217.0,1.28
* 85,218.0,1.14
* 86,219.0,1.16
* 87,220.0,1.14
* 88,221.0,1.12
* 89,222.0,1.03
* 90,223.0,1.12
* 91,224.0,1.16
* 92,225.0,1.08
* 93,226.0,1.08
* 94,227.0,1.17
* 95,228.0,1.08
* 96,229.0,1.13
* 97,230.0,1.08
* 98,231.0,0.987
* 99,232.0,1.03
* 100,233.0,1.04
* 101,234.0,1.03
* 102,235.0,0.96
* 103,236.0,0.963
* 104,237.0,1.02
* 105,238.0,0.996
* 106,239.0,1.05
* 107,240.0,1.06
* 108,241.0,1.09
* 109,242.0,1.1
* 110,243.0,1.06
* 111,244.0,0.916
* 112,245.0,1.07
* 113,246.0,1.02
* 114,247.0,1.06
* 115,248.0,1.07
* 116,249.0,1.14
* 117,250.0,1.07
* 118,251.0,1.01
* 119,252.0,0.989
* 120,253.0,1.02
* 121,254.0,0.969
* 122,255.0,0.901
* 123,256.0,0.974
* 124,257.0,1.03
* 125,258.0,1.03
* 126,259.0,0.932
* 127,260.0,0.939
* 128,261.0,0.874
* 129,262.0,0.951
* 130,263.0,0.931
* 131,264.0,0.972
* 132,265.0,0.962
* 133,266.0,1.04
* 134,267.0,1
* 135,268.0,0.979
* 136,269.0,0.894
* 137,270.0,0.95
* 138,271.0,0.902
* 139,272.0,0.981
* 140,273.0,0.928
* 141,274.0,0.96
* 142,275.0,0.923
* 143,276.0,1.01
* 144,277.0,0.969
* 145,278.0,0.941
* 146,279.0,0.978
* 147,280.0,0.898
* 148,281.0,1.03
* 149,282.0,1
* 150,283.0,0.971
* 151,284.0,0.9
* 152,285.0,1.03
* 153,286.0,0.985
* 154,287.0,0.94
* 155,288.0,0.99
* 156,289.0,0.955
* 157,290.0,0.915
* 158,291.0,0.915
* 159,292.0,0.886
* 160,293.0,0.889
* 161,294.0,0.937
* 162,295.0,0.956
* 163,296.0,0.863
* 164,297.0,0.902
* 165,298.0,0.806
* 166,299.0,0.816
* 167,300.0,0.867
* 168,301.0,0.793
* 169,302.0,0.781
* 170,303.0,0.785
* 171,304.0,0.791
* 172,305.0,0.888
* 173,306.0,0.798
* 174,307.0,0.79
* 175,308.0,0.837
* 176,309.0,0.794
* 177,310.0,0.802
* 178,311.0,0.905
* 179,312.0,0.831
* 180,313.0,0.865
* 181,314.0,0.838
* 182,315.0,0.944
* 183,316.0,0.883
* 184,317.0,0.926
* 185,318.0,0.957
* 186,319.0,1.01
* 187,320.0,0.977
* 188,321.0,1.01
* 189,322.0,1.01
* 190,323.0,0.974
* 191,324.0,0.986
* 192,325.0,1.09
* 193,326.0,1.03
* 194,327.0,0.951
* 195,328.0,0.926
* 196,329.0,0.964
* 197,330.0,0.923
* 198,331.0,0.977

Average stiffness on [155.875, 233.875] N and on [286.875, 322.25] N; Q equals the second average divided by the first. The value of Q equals 0.75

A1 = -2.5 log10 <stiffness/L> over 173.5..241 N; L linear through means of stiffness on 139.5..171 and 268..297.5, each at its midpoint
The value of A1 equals 0.20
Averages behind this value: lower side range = 1.47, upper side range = 0.945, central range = 1.04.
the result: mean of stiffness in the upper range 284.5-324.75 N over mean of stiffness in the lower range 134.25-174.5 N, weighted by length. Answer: 0.60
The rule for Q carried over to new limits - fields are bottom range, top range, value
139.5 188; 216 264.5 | 0.76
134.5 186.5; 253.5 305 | 0.67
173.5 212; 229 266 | 1.01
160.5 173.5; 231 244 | 0.58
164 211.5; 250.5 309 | 0.80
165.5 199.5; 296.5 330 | 0.76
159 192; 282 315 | 0.67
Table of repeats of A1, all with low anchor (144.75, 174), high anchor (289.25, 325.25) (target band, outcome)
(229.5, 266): 0.15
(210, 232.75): 0.15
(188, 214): 0.35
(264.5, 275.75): 0.11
